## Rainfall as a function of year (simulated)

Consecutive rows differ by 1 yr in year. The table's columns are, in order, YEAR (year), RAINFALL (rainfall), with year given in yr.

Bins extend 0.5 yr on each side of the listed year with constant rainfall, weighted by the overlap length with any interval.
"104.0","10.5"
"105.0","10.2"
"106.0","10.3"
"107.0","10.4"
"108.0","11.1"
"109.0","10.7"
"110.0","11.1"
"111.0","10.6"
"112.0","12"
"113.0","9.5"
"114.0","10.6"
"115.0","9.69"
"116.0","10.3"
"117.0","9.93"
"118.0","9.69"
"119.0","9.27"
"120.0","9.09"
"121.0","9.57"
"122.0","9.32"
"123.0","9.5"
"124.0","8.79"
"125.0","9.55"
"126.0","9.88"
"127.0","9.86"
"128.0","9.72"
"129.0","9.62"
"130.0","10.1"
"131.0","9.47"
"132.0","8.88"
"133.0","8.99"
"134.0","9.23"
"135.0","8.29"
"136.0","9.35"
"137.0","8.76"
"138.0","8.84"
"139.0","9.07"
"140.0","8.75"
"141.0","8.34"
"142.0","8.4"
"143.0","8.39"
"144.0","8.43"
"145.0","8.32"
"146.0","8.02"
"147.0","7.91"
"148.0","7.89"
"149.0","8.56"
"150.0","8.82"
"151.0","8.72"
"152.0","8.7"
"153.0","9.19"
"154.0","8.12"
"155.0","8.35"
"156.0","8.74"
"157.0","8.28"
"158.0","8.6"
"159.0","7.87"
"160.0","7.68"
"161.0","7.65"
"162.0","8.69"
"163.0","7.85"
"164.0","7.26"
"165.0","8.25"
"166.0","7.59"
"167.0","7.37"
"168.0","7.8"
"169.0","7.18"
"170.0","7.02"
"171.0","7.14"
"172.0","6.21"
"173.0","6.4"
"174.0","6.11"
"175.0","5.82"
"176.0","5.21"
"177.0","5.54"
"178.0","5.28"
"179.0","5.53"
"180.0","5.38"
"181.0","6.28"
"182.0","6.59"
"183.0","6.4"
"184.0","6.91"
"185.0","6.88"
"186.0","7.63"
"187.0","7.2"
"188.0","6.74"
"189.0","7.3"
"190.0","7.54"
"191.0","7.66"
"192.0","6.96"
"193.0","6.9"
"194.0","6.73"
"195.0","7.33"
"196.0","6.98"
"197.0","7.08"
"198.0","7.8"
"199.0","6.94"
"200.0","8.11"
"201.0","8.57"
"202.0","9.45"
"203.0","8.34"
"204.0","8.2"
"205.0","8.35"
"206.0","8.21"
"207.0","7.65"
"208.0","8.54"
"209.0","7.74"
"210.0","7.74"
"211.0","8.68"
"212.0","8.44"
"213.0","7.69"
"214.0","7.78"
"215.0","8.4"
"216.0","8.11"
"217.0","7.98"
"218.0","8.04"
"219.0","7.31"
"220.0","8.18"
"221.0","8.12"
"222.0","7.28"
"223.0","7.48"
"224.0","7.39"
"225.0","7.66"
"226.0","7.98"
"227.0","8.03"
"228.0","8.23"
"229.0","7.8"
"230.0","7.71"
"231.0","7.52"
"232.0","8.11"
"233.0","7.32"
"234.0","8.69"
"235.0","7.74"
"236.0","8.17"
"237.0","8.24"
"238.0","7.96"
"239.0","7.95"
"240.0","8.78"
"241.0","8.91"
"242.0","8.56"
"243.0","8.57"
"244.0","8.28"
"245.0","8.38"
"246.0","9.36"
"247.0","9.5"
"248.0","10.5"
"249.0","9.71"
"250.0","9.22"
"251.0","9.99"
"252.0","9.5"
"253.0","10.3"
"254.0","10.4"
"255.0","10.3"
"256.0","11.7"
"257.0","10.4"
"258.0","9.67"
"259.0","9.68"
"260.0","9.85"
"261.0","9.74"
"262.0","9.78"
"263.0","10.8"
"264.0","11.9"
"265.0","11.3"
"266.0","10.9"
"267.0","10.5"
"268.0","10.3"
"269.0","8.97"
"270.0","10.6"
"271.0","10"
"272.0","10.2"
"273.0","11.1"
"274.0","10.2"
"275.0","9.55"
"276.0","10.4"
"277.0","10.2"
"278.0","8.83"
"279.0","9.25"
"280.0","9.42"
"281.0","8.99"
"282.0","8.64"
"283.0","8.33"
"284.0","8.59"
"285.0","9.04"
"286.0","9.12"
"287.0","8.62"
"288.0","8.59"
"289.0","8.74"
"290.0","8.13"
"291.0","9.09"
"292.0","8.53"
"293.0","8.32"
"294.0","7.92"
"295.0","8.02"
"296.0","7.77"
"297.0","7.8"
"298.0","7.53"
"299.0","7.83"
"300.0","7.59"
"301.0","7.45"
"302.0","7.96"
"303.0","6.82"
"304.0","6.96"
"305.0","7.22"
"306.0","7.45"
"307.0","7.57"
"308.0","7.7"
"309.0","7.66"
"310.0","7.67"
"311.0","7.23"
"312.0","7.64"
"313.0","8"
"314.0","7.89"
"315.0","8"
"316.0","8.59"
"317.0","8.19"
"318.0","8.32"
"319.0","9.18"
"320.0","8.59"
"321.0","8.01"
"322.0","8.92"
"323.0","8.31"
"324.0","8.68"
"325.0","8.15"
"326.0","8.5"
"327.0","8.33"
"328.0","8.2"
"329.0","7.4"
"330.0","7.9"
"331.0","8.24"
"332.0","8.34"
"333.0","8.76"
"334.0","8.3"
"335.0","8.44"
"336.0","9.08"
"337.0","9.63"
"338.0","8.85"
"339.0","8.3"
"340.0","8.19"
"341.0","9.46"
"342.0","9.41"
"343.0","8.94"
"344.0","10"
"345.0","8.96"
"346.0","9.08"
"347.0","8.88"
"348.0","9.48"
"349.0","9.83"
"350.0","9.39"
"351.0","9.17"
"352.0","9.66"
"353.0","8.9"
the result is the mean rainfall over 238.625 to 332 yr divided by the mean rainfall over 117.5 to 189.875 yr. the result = 1.11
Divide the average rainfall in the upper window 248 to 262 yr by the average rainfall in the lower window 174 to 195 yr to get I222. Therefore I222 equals 1.5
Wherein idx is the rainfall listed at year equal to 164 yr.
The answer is 7.26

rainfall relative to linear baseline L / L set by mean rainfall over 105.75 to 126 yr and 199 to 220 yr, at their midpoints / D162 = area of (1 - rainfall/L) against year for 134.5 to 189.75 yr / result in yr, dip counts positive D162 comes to 9.3 yr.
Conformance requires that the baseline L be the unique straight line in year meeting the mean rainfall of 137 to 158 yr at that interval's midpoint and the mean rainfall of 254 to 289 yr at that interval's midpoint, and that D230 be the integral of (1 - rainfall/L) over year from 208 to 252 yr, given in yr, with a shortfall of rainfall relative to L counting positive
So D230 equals 5.29 yr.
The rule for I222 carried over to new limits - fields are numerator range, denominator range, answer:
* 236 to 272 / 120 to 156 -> 1.09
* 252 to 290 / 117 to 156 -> 1.10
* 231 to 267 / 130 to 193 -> 1.22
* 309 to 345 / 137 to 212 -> 1.11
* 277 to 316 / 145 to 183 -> 1.10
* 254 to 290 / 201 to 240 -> 1.22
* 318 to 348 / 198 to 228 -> 1.08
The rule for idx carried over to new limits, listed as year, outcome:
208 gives 8.54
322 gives 8.92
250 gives 9.22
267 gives 10.5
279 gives 9.25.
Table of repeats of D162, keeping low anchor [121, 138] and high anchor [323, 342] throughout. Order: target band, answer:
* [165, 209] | 9.6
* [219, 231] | 1.6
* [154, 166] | 1.5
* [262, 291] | -3.1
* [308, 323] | 0.8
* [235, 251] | 0.1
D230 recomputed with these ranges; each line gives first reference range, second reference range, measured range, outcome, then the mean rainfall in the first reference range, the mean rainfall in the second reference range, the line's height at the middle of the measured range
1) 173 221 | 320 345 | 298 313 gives 1.5 yr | 7.32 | 8.6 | 8.35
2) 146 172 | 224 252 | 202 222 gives 0.6 yr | 8.01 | 8.48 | 8.32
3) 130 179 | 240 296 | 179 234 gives 6.8 yr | 7.94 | 9.53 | 8.67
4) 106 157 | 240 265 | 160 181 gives 5.9 yr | 9.29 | 9.8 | 9.45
